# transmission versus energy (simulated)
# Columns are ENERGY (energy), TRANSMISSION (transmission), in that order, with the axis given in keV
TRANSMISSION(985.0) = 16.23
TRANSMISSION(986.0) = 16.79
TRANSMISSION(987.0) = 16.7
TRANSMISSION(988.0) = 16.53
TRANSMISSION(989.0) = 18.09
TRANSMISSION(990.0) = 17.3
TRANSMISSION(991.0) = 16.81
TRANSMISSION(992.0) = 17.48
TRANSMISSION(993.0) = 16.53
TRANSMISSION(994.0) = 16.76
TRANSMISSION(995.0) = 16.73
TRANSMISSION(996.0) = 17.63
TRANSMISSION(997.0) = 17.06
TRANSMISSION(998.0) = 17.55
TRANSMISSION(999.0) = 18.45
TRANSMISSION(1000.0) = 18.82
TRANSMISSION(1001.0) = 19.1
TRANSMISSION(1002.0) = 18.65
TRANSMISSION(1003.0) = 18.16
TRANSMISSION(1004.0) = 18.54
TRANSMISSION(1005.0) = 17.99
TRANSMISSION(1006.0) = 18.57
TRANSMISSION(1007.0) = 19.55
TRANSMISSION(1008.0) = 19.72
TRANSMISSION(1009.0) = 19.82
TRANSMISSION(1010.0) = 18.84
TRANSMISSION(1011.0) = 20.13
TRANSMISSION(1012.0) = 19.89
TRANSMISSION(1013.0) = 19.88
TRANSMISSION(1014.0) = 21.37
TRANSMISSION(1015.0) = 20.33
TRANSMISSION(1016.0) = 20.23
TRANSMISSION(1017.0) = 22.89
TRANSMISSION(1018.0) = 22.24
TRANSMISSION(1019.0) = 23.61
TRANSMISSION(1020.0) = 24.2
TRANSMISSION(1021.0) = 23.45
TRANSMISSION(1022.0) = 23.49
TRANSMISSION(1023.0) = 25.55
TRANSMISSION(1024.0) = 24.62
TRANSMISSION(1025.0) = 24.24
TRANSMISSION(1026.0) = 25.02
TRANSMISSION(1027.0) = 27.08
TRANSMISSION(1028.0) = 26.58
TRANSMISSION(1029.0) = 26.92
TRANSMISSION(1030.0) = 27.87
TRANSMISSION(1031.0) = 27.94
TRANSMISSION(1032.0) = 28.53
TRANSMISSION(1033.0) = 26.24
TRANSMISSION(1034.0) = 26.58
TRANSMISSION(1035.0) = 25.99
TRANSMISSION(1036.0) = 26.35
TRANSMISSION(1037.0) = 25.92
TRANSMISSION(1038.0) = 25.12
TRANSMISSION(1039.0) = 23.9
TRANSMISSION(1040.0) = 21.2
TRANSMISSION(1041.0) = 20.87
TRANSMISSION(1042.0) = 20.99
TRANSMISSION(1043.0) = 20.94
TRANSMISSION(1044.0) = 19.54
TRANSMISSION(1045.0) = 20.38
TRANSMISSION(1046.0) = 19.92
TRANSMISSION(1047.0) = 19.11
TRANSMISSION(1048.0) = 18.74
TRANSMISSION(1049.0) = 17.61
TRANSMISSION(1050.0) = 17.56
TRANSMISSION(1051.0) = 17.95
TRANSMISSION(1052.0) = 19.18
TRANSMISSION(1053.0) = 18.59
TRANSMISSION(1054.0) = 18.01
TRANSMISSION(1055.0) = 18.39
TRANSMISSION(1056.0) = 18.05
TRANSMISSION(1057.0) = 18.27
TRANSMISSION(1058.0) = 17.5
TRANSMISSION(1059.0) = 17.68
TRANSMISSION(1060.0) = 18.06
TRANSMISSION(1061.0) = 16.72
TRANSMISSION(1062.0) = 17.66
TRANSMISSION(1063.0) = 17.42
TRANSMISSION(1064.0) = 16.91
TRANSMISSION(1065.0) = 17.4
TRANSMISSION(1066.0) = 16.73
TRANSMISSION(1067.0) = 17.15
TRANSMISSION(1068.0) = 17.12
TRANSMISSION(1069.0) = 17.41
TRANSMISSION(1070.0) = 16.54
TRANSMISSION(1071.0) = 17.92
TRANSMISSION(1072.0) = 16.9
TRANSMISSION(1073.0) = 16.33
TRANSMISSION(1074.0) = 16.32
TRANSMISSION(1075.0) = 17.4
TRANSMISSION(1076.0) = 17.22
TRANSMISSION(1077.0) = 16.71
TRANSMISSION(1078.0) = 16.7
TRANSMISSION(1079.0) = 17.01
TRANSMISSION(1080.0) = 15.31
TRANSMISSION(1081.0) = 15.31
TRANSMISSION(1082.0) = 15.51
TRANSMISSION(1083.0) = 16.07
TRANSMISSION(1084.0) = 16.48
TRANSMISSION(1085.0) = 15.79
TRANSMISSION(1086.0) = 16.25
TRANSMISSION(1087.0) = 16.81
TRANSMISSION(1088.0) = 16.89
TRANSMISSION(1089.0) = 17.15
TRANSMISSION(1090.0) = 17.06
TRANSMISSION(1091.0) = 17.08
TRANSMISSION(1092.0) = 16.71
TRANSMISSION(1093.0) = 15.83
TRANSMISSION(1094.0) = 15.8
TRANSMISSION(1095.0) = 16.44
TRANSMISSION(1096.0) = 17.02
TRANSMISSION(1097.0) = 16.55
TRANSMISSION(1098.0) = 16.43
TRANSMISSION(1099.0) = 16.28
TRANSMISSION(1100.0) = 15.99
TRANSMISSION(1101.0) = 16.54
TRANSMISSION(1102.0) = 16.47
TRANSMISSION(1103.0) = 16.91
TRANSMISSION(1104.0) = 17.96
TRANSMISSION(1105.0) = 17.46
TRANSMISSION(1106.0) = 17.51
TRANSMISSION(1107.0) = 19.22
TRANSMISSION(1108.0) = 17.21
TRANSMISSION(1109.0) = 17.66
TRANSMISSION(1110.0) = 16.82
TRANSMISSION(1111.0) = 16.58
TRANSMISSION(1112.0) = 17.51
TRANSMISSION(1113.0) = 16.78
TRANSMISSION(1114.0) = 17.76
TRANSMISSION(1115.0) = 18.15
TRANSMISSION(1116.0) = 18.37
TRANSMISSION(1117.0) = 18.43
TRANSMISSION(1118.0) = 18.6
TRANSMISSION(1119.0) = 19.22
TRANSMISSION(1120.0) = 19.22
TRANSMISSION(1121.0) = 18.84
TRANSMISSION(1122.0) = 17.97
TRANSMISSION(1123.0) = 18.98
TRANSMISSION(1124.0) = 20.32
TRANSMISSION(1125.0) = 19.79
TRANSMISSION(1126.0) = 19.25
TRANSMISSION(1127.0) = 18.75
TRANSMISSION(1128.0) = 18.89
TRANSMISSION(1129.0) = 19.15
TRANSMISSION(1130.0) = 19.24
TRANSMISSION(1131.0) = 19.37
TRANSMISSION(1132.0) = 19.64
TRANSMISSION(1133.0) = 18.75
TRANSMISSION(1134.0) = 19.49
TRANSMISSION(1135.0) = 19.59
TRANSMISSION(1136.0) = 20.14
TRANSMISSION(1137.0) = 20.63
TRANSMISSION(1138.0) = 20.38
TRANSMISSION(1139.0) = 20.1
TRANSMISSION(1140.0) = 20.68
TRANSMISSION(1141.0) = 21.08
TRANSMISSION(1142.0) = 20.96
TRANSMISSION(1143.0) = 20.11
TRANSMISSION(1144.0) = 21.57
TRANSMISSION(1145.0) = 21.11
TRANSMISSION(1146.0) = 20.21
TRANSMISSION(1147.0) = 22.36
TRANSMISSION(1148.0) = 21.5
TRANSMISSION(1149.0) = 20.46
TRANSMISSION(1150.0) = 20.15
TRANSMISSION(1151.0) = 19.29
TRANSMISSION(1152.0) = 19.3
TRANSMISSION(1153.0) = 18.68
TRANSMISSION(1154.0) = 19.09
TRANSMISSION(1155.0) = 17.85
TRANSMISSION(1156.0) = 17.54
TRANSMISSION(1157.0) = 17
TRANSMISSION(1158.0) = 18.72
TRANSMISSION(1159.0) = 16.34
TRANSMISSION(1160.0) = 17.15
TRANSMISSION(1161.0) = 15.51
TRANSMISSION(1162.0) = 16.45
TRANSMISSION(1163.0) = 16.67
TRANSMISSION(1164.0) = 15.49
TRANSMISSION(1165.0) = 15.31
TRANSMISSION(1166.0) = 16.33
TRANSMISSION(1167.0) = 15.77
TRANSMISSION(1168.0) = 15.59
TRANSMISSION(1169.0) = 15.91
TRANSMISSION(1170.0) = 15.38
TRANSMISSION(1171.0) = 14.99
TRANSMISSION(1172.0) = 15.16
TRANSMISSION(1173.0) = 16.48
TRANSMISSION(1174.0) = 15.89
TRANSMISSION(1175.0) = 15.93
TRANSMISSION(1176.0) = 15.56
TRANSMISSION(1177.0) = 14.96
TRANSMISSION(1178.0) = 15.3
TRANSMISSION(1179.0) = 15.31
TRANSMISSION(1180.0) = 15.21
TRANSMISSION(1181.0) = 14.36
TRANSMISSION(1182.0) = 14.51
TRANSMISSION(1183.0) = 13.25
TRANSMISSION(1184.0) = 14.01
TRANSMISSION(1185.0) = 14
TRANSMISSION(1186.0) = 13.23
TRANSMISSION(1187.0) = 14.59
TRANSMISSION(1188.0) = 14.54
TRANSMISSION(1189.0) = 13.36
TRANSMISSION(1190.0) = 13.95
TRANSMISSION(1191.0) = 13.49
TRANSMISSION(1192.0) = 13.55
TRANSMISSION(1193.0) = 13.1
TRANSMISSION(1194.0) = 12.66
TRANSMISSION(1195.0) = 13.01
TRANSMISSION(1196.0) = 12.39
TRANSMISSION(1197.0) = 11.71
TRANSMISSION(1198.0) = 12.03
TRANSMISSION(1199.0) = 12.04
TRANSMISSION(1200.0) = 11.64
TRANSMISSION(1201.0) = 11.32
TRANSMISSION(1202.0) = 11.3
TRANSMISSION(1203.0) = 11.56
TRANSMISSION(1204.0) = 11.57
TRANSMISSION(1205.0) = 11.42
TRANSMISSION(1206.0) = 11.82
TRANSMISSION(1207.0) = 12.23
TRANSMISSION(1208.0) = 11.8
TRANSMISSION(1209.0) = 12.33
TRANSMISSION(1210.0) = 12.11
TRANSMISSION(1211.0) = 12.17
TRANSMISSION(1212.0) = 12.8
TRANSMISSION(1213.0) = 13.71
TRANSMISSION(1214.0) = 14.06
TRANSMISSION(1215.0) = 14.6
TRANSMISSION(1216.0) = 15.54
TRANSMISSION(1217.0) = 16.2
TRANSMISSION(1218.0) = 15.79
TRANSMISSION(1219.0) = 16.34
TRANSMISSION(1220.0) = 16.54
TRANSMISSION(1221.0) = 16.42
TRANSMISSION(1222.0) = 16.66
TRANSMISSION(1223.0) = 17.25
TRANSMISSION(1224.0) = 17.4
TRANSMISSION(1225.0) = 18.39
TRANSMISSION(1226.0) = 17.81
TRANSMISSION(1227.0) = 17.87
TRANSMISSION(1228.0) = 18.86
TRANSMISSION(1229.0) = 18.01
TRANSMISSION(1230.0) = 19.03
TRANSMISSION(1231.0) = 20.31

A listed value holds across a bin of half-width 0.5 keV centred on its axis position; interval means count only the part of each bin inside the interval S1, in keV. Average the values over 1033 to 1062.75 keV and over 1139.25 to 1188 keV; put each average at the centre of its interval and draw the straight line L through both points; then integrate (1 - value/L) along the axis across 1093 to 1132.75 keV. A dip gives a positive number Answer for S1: 1.3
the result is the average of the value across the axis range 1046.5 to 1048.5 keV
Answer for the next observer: 18.9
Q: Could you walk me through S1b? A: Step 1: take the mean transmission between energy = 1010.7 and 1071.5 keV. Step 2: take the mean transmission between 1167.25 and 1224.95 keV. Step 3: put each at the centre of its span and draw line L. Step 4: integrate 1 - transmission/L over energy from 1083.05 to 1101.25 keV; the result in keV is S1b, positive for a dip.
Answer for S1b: 2.28 keV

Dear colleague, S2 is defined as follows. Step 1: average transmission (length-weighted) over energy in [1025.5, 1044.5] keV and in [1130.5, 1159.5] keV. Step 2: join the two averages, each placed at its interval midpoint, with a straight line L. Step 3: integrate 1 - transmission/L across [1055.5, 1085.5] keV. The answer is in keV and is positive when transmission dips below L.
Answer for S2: 8.2 keV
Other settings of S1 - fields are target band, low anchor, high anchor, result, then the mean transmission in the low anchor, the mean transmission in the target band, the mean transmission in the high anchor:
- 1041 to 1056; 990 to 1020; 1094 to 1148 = -0.10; 19.1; 19.1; 18.7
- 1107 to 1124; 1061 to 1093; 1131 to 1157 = 0.44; 16.7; 18.1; 20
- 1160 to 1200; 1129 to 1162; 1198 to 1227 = 5.20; 19.4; 14.5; 14.1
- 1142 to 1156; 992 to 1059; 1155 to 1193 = -3.23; 21.1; 20.1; 15.3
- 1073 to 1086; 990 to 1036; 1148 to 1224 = 1.83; 21.5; 16.3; 14.9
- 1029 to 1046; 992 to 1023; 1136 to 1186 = -4.34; 19.7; 24.2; 17.4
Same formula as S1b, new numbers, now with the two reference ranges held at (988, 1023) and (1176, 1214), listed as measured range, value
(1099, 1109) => -0.7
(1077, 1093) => 0.4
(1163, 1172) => -1.0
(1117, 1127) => -2.3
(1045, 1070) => -0.3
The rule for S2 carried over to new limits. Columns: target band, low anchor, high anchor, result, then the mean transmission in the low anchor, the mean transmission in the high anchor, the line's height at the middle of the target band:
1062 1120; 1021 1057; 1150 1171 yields 9.19 keV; 22.7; 17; 20.2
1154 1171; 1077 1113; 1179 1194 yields -2.09 keV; 16.7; 13.9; 14.7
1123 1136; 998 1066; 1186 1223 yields -2.04 keV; 21.1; 13.4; 16.7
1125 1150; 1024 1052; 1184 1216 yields -4.99 keV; 23.2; 12.8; 16.8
